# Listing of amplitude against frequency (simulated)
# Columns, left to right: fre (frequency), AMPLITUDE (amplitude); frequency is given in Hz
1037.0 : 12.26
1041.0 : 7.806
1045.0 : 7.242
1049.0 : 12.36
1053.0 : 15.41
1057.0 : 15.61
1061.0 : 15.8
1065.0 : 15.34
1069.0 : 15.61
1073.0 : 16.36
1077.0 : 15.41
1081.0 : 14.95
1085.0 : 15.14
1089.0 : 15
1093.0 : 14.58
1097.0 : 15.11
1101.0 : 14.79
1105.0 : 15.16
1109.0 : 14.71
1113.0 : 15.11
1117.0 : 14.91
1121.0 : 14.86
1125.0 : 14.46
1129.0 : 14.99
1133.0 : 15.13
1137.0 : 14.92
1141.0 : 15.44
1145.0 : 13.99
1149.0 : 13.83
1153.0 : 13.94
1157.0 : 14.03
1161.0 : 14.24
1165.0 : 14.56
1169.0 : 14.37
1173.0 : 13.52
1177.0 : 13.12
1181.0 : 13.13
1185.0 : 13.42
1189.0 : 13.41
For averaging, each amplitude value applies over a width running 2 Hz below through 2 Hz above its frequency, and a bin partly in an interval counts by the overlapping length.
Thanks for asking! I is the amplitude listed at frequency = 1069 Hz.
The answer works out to 15.61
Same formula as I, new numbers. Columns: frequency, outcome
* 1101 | 14.79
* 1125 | 14.46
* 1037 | 12.26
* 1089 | 15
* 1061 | 15.8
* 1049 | 12.36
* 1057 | 15.61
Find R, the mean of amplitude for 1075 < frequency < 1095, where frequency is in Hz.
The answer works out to 15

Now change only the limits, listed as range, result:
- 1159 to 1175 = 14.2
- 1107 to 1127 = 14.8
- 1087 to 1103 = 14.9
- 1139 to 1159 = 14.2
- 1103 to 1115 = 15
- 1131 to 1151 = 14.7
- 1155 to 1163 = 14.1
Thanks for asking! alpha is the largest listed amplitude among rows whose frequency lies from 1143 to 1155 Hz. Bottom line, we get 13.99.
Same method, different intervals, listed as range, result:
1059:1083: 16.36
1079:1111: 15.16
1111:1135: 15.13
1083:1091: 15.14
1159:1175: 14.56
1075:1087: 15.41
